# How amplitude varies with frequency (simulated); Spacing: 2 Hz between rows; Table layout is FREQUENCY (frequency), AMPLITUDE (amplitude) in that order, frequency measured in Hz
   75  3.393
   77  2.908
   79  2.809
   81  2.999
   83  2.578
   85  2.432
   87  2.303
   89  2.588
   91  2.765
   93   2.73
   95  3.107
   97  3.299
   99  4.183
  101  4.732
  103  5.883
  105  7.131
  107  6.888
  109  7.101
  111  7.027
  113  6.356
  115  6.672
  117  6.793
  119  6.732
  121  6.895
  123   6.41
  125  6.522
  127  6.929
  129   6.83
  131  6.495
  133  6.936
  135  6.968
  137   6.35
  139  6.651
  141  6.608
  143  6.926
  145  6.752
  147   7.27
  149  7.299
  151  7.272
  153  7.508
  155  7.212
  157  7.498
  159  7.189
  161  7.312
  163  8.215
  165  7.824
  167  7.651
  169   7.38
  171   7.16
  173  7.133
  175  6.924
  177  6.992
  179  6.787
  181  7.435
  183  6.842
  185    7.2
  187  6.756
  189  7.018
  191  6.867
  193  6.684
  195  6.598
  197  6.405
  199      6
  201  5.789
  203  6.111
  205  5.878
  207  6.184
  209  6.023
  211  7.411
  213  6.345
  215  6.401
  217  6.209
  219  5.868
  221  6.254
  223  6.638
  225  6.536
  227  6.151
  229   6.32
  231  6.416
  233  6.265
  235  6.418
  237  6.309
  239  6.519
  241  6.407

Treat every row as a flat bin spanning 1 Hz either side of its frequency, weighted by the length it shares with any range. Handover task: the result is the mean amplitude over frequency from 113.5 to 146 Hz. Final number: 6.71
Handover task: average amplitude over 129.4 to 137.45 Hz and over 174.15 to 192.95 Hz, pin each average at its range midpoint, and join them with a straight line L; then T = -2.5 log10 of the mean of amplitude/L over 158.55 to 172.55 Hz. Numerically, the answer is -0.10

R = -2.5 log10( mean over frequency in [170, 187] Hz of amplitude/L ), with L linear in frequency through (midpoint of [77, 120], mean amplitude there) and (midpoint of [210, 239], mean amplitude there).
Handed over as -0.22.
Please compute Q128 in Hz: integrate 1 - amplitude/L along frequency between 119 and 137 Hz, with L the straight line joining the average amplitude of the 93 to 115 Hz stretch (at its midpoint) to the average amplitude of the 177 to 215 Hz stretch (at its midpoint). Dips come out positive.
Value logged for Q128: -3.0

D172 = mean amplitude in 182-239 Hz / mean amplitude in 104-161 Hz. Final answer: 0.93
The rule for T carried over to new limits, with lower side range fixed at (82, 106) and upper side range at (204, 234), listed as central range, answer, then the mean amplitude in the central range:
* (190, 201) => -0.11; 6.45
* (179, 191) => -0.25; 7.01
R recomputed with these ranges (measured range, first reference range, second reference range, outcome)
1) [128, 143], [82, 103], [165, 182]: -0.250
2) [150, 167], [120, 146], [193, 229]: -0.145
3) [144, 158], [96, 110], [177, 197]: -0.147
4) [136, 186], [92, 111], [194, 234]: -0.244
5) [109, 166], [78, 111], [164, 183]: -0.213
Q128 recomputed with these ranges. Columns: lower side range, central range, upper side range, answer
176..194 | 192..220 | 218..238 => 1.5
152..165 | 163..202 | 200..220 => -0.2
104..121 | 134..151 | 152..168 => 1.0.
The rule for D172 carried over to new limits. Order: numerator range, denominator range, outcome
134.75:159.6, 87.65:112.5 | 1.47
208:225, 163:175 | 0.86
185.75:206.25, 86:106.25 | 1.64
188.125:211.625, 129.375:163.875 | 0.90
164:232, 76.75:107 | 1.84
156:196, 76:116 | 1.66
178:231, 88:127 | 1.18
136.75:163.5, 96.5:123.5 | 1.15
